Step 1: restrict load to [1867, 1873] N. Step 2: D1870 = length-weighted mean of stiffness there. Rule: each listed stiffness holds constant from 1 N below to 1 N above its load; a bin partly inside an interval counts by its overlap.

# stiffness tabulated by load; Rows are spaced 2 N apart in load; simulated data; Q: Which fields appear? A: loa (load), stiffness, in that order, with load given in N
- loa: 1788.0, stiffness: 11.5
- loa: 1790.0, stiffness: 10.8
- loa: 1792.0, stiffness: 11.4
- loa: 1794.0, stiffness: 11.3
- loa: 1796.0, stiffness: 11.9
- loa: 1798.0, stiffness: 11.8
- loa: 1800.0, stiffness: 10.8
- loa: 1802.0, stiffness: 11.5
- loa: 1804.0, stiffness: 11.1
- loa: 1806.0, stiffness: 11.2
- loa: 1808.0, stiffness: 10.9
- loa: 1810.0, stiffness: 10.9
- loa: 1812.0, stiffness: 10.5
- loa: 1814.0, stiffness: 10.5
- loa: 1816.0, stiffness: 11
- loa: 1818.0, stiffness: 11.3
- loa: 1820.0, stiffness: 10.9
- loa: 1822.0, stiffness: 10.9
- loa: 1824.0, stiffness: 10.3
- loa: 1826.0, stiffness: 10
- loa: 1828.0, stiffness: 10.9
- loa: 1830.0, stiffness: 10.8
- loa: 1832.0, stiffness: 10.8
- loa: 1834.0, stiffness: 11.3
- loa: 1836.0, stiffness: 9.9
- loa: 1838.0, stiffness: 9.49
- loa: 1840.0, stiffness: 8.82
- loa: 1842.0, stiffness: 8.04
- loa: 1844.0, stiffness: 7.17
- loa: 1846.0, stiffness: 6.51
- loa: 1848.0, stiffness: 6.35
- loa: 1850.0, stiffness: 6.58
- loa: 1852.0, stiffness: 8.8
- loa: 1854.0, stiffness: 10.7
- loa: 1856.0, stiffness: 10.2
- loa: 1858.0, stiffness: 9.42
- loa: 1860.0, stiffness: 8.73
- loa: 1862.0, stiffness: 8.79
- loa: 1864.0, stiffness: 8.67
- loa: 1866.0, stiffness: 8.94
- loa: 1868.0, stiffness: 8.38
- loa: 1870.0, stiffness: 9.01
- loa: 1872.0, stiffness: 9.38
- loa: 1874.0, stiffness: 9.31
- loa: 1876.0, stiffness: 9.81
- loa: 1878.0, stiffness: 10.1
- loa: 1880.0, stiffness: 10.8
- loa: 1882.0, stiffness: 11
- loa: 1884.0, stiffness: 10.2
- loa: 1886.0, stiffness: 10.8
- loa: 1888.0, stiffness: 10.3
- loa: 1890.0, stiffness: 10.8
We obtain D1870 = 8.92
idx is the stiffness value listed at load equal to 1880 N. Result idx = 10.8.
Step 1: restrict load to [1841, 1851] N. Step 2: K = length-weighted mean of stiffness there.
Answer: 6.93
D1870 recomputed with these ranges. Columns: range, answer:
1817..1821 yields 11.1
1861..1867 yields 8.8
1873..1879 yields 9.74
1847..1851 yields 6.46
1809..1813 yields 10.7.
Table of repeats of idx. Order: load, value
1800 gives 10.8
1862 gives 8.79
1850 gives 6.58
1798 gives 11.8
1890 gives 10.8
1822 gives 10.9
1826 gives 10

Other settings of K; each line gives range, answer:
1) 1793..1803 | 11.5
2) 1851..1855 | 9.75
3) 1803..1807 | 11.1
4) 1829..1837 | 10.7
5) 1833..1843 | 9.51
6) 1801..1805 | 11.3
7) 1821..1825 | 10.6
